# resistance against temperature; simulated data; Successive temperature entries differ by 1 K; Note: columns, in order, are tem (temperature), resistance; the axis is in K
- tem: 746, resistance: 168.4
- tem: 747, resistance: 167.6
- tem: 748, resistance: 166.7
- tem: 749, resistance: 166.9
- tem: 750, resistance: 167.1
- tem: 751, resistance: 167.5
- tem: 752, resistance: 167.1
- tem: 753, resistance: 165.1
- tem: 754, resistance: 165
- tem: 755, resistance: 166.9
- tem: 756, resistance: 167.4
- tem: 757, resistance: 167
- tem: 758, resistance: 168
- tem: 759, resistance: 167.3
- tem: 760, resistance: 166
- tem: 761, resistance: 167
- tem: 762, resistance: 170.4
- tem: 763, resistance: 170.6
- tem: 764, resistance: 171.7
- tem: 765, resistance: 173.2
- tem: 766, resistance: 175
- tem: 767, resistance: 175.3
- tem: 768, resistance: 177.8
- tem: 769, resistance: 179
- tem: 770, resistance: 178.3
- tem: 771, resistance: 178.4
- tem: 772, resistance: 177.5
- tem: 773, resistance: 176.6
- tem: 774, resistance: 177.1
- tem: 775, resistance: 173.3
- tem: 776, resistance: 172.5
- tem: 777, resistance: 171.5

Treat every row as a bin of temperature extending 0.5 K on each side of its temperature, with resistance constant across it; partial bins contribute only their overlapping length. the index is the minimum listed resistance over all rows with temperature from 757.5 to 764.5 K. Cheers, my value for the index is 166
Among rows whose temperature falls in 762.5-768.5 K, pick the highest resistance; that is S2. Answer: 177.8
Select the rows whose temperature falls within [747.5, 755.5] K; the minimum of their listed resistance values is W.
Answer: 165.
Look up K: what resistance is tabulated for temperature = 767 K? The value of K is 175.3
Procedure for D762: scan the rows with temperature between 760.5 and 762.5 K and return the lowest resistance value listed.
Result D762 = 167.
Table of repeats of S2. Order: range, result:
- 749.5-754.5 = 167.5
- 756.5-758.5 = 168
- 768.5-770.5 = 179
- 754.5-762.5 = 170.4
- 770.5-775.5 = 178.4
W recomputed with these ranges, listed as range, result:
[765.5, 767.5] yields 175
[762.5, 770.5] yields 170.6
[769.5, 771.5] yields 178.3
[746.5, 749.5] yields 166.7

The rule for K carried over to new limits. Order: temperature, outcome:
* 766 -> 175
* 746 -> 168.4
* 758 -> 168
